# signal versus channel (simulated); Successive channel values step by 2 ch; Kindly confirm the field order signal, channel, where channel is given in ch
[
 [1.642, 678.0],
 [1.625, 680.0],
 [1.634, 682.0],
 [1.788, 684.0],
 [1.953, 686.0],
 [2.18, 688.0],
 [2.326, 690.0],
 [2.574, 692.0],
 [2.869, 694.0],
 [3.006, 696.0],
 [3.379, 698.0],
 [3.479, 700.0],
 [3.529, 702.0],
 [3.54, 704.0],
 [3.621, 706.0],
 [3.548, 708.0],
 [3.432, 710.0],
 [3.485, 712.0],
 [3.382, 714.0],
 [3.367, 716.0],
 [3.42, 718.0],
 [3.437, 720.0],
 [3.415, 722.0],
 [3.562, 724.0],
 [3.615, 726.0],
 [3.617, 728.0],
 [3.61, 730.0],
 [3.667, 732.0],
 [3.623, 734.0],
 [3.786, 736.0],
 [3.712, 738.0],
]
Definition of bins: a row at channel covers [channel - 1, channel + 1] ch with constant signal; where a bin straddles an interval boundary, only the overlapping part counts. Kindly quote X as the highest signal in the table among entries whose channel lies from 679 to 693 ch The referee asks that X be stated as 2.574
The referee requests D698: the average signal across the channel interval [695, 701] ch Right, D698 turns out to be 3.29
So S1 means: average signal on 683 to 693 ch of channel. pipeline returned 2.16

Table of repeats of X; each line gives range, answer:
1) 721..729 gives 3.617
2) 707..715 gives 3.548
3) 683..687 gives 1.953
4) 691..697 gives 3.006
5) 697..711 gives 3.621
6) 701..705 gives 3.54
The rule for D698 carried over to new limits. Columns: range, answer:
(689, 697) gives 2.69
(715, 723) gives 3.41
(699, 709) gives 3.54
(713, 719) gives 3.39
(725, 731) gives 3.61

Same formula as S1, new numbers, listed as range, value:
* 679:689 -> 1.84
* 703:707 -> 3.58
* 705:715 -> 3.49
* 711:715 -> 3.43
